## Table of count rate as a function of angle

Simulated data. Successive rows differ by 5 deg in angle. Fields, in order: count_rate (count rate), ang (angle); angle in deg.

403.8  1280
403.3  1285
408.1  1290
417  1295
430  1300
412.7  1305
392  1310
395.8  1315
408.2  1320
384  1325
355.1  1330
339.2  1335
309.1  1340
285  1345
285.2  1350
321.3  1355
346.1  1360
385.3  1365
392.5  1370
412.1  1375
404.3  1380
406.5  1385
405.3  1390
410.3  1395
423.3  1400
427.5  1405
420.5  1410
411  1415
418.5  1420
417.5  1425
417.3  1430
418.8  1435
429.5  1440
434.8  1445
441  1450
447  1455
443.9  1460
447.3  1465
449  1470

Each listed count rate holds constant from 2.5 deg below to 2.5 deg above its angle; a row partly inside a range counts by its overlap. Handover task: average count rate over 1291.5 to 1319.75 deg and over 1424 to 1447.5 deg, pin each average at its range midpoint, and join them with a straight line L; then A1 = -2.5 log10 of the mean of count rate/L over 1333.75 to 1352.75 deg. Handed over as 0.34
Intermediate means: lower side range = 409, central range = 303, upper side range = 424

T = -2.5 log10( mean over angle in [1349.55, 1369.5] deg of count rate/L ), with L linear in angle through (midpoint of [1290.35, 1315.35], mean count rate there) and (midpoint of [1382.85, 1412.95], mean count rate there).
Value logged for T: 0.20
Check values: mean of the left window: 411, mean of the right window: 416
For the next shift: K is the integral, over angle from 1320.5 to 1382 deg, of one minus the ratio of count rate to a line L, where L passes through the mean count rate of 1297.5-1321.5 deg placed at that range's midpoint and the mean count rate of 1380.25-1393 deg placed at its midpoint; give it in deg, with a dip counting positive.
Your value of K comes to 8.1 deg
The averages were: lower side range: 408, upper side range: 406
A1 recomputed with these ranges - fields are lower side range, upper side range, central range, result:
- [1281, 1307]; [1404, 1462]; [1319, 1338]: 0.14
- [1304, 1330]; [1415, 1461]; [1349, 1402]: 0.07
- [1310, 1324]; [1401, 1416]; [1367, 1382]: 0.03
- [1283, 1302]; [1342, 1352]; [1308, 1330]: -0.11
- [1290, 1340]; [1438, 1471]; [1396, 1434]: 0.02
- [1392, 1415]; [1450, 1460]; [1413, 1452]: 0.03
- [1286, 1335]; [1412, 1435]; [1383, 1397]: 0.01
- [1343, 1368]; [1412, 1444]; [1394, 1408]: -0.10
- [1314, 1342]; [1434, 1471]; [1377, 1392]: -0.02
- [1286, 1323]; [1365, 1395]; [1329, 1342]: 0.22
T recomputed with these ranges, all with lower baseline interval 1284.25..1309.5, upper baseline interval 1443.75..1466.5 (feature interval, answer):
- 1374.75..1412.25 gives 0.045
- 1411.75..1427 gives 0.052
